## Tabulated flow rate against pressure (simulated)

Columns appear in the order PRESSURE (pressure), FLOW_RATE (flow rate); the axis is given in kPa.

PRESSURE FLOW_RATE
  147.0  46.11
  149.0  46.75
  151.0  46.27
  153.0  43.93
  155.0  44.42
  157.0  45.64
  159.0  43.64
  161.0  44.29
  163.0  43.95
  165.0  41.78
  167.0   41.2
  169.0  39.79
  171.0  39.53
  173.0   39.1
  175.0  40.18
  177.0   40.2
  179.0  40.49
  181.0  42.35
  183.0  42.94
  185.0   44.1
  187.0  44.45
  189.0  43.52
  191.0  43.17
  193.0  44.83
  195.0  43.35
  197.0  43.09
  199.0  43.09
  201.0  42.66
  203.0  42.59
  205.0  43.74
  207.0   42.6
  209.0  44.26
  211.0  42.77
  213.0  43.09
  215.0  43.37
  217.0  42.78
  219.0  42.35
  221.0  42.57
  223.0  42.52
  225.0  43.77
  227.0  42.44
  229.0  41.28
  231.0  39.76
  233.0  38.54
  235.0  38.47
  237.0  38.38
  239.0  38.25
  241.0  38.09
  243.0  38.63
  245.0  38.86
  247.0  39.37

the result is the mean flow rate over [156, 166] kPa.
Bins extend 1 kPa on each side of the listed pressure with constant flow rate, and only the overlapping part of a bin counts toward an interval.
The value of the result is 43.9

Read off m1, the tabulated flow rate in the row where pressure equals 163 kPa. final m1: 43.95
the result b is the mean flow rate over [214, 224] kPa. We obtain 42.7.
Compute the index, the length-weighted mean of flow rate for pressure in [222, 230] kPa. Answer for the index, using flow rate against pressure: 42.5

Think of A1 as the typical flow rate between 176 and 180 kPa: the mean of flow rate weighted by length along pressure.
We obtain 40.3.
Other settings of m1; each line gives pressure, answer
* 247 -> 39.37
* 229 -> 41.28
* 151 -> 46.27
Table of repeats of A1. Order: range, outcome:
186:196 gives 43.9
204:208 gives 43.2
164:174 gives 40.3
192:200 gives 43.6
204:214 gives 43.3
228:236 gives 39.5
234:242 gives 38.3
